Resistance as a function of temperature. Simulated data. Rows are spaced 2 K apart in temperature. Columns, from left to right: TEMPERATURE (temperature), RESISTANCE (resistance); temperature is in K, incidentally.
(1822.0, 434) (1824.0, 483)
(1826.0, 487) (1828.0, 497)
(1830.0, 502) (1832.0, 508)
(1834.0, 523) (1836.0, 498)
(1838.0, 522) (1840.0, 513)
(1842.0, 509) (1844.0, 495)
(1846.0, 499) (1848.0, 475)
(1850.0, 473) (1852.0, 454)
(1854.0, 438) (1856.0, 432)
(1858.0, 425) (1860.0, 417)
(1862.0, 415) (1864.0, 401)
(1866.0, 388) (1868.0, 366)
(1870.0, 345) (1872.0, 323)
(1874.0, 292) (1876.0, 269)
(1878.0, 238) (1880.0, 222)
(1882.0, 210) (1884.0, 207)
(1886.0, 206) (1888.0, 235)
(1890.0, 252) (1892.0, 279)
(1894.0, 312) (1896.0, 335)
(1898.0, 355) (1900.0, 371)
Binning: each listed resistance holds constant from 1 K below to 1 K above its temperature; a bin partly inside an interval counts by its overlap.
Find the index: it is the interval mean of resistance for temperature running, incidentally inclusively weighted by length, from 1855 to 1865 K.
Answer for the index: 418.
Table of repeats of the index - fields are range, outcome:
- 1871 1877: 295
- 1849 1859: 444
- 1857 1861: 421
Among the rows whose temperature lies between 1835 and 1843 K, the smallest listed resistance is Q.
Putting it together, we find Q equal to 498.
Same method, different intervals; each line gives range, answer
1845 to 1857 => 432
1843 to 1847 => 495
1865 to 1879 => 238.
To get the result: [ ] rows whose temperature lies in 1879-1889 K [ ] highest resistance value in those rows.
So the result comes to 235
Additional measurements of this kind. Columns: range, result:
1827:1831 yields 502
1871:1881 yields 323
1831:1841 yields 523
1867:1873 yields 366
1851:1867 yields 454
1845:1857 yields 499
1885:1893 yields 279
